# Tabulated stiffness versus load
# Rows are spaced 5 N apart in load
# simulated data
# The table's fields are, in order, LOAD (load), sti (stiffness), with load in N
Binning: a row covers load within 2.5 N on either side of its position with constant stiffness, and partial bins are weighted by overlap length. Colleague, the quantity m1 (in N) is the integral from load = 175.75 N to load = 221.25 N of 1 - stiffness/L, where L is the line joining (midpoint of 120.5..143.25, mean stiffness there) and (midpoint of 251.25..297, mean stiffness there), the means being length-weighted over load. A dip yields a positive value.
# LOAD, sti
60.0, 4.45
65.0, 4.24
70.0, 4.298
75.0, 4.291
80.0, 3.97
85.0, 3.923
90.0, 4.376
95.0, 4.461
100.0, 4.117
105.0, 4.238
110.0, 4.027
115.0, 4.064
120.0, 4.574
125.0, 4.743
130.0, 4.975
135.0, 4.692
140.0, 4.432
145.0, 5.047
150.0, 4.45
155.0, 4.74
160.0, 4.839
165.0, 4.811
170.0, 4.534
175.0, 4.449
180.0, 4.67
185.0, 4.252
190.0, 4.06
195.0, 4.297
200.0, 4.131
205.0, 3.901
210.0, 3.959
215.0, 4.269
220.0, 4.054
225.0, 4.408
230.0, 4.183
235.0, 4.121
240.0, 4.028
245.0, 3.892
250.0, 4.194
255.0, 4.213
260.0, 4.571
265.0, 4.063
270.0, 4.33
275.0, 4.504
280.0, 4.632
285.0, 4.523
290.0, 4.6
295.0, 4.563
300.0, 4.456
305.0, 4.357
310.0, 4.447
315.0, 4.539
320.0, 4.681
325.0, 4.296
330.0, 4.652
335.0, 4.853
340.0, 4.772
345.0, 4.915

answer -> 3.89 N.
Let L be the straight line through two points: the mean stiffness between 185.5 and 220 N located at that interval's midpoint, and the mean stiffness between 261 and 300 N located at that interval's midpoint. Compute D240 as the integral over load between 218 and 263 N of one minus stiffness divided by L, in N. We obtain 1.00 N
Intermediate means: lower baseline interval 4.11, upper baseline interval 4.46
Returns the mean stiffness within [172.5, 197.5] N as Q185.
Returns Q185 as 4.35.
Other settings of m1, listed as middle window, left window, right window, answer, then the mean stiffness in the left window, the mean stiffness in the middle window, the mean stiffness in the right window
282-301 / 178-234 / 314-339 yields -0.21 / 4.19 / 4.54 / 4.62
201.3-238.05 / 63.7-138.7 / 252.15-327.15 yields 2.35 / 4.34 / 4.13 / 4.45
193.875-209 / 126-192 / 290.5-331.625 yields 1.68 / 4.62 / 4.08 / 4.5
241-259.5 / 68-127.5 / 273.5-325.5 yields 1.28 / 4.26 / 4.14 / 4.52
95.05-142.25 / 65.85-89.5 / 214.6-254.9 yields -3.22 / 4.15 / 4.43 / 4.14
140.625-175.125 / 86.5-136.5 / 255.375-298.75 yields -2.13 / 4.41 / 4.7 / 4.46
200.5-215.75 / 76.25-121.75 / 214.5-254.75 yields 0.45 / 4.19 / 4.03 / 4.14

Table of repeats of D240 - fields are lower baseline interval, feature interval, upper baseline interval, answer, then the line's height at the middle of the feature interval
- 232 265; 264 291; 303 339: -0.8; 4.32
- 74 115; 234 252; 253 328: 1.4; 4.38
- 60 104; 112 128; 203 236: -1.0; 4.2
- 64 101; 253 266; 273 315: 0.4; 4.46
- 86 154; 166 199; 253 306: 0.5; 4.46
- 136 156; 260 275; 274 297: 0.9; 4.58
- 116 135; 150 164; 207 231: -0.7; 4.52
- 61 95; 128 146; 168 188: -1.6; 4.36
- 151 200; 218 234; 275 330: 1.0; 4.5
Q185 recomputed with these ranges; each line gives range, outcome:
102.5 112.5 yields 4.13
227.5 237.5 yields 4.15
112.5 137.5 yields 4.61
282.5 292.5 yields 4.56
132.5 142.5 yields 4.56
